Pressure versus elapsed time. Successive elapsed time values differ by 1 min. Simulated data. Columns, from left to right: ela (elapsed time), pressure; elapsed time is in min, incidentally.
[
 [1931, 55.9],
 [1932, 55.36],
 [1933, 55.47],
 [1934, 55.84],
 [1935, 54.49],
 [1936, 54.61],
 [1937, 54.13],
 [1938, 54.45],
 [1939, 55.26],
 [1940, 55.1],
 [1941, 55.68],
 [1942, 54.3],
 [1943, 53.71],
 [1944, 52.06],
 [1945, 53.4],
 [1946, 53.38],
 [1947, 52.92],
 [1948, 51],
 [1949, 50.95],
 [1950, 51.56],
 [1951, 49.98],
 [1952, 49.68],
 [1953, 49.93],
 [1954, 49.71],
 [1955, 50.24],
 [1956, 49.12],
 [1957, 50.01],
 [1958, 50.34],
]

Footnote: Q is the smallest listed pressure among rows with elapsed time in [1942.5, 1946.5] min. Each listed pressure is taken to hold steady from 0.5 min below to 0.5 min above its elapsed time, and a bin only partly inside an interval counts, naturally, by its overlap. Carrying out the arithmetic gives 52.06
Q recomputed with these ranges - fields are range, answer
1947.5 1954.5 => 49.68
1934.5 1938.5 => 54.13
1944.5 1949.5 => 50.95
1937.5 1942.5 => 54.3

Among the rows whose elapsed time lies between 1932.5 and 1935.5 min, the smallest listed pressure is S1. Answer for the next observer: 54.49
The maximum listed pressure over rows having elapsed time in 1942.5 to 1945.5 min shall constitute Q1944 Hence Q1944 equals 53.71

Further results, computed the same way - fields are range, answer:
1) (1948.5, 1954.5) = 51.56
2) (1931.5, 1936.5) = 55.84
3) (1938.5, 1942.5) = 55.68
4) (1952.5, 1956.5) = 50.24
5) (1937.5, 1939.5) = 55.26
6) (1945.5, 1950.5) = 53.38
